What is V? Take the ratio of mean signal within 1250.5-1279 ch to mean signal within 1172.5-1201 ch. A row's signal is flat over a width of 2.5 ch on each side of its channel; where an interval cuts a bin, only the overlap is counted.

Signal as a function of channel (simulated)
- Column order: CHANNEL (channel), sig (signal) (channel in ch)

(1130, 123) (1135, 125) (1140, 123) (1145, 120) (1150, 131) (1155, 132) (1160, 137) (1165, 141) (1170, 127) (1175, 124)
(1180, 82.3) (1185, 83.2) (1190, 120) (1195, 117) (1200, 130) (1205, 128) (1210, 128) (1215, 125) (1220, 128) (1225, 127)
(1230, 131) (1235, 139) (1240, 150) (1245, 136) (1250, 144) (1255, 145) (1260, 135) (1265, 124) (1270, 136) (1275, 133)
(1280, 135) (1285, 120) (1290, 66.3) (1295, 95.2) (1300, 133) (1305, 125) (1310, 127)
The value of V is 1.25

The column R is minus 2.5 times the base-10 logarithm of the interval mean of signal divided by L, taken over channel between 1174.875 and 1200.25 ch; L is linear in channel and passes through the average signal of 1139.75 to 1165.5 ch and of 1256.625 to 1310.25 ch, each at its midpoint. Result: 0.20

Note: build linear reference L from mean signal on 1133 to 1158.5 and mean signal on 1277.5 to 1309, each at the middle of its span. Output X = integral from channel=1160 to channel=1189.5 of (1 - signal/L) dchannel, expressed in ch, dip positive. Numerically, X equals 2.3 ch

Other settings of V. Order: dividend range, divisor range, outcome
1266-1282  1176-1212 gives 1.18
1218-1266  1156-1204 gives 1.15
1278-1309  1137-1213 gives 0.93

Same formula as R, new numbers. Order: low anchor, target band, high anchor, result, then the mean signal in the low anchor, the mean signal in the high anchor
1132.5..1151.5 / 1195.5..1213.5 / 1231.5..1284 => 0.034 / 124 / 137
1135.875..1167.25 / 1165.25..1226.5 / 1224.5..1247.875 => 0.130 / 130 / 138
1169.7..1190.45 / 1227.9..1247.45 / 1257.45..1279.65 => -0.139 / 104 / 132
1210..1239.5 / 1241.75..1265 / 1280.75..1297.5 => -0.189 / 131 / 98.1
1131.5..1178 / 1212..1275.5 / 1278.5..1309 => -0.145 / 128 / 112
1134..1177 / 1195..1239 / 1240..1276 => 0.037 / 129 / 137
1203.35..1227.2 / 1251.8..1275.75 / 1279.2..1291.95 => -0.203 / 127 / 105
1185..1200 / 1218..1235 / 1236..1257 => 0.021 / 115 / 143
